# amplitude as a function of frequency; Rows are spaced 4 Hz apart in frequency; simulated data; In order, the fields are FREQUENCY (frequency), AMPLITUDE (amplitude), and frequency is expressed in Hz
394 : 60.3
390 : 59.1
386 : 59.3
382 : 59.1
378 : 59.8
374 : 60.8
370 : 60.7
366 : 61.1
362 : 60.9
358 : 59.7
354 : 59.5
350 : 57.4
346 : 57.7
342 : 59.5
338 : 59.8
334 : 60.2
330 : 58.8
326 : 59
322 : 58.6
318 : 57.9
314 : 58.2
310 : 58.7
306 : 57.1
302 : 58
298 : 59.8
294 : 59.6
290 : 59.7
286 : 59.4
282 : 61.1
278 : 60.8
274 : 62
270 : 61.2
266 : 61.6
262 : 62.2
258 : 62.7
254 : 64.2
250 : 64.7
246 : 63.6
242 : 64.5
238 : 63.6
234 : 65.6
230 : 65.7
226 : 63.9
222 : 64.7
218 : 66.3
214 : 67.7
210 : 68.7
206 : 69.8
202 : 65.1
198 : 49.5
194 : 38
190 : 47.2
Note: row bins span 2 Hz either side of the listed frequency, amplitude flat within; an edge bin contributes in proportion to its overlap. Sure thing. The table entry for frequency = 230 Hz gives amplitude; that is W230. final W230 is 65.7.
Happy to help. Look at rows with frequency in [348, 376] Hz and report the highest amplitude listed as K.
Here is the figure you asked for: 61.1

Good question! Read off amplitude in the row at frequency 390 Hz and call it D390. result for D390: 59.1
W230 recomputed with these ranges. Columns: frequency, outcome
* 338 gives 59.8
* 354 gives 59.5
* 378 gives 59.8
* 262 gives 62.2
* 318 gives 57.9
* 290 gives 59.7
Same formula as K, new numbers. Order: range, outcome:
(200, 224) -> 69.8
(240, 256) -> 64.7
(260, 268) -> 62.2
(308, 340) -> 60.2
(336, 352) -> 59.8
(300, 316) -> 58.7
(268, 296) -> 62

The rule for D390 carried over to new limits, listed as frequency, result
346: 57.7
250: 64.7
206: 69.8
